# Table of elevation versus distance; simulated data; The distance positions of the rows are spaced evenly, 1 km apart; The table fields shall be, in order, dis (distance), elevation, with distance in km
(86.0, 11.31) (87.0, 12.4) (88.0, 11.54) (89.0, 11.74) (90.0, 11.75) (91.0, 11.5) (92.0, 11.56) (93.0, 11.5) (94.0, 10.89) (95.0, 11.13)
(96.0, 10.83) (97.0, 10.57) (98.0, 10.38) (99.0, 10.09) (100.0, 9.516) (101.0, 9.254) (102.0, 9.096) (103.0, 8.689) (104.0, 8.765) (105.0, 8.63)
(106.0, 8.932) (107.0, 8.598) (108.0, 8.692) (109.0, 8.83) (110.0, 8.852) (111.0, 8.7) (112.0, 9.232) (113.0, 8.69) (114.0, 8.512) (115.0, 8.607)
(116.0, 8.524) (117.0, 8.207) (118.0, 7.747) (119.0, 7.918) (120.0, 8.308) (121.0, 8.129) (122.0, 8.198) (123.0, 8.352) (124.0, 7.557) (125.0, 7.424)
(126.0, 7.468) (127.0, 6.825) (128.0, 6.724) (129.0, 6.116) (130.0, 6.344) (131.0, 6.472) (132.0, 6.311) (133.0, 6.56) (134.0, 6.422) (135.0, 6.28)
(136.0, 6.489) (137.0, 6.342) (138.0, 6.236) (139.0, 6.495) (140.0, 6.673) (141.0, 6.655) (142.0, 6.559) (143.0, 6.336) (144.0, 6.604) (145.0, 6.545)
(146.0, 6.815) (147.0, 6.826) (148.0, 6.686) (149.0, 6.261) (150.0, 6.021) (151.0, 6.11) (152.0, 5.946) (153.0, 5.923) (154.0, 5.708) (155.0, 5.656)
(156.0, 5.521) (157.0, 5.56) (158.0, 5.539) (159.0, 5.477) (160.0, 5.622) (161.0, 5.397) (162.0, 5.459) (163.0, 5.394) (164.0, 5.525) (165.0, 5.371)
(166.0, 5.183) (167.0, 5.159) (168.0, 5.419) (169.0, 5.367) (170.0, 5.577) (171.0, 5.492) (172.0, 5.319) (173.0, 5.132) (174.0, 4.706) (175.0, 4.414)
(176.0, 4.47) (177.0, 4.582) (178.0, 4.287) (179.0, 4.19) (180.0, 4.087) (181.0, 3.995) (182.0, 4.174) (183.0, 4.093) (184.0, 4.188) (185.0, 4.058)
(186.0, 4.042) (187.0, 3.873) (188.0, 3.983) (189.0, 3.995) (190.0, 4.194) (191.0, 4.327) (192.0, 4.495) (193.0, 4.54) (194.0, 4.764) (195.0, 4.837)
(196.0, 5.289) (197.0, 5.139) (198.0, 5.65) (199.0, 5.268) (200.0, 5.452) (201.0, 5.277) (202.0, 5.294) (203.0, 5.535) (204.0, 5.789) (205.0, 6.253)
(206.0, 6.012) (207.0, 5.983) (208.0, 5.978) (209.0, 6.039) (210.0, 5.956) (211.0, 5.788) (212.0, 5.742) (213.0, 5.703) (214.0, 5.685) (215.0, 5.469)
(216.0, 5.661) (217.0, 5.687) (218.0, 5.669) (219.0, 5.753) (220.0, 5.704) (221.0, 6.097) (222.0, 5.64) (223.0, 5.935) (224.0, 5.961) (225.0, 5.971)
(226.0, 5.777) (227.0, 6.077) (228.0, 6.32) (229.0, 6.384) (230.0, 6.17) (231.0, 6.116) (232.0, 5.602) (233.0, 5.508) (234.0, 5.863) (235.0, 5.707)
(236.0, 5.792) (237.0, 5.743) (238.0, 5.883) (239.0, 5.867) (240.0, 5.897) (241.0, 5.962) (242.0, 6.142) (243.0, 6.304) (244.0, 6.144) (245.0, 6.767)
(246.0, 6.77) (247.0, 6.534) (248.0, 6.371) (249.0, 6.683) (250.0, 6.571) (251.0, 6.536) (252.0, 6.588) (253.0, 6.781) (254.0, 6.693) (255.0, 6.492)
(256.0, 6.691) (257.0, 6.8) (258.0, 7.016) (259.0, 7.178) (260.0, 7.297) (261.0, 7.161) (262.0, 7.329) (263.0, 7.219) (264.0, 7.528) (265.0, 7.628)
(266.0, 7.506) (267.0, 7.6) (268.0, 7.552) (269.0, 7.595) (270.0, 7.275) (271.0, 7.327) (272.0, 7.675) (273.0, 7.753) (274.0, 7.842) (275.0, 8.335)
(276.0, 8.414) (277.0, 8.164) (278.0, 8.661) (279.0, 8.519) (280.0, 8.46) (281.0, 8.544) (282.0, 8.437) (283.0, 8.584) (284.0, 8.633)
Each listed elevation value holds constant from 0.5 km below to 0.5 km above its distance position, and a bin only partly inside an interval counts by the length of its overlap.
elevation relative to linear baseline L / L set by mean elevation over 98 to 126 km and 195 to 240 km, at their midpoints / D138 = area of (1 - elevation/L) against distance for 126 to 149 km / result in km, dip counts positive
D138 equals 4.0 km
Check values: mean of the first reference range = 8.61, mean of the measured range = 6.53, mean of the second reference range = 5.77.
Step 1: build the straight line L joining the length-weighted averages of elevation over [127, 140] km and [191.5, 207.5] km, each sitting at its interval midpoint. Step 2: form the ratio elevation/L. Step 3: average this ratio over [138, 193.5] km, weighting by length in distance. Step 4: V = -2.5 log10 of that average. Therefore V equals 0.13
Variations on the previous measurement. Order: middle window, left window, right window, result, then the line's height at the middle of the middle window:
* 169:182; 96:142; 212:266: 0.46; 7.17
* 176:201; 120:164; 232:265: 0.39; 6.46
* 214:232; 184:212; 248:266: 0.00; 5.88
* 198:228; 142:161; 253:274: 0.17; 6.72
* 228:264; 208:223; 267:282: 0.08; 6.93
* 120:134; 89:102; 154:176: 0.16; 8.28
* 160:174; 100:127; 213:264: 0.37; 7.51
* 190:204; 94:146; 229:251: 0.32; 6.79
